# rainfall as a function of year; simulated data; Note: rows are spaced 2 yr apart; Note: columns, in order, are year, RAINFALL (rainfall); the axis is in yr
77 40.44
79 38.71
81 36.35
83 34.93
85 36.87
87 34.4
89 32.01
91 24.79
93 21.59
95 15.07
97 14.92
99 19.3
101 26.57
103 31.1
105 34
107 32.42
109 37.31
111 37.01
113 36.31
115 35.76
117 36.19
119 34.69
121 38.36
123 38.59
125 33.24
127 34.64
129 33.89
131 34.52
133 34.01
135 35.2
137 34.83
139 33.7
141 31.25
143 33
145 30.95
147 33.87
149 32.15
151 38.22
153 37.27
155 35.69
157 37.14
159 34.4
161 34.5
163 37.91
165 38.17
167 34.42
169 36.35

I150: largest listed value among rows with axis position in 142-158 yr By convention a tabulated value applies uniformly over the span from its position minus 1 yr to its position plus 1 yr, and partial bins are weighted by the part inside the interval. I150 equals 38.22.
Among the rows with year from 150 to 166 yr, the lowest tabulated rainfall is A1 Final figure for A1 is 34.4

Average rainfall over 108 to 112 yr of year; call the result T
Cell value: 37.2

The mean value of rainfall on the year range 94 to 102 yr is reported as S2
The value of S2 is 19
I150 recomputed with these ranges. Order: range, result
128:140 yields 35.2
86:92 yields 34.4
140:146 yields 33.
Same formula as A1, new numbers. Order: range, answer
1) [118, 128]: 33.24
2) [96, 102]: 14.92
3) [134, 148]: 30.95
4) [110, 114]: 36.31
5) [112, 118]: 35.76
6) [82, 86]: 34.93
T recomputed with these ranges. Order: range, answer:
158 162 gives 34.5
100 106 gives 30.6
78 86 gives 36.7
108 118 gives 36.5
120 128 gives 36.2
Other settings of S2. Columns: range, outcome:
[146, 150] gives 33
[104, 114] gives 35.4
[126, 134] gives 34.3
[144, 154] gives 34.5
